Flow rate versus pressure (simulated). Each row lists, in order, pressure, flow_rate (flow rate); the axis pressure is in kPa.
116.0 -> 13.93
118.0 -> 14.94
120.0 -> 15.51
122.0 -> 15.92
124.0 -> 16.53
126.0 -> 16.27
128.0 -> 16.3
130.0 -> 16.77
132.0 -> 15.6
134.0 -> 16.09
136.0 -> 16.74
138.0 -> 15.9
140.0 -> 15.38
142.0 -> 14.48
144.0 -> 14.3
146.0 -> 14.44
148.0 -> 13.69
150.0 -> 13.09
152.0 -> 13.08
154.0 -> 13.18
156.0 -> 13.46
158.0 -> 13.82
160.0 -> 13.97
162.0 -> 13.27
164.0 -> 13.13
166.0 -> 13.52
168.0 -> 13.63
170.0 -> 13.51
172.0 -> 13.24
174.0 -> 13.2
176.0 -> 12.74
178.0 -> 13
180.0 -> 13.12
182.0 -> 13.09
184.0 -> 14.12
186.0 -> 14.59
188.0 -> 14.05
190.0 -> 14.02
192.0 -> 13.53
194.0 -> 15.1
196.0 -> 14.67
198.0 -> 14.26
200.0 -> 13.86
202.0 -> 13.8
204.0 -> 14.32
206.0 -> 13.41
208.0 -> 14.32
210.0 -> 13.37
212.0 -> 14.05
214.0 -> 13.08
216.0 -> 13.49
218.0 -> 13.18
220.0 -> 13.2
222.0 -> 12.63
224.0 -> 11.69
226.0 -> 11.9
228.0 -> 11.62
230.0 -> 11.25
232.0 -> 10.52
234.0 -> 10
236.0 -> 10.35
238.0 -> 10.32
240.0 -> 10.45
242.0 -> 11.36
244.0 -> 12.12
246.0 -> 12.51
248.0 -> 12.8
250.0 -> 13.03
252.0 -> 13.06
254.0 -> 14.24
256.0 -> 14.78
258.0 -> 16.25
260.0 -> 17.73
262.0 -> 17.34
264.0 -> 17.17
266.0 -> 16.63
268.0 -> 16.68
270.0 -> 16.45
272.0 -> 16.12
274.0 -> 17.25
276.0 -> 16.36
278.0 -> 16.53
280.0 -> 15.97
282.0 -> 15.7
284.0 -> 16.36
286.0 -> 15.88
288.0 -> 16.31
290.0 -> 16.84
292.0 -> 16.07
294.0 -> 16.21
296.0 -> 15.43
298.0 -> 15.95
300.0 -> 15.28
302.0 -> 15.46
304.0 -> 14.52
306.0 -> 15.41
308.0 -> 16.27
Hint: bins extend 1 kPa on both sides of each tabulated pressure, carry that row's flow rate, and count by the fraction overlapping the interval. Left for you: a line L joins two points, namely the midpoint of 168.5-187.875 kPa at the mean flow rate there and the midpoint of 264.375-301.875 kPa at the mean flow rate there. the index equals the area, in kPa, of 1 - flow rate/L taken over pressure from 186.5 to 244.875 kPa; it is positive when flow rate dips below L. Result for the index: 6.5 kPa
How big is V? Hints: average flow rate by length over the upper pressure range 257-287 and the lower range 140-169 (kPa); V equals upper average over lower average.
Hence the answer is 1.21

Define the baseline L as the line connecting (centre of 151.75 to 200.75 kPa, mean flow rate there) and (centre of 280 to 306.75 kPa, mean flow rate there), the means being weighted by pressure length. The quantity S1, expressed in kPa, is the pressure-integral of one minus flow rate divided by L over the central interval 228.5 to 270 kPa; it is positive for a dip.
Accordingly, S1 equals 4.29 kPa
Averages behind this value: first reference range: 13.7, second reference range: 15.8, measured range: 13.5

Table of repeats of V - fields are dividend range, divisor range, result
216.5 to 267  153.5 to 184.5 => 0.98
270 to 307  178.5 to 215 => 1.15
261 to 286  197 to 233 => 1.27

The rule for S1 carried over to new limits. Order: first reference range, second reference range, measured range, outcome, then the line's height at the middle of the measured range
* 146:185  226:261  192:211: -1.65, 13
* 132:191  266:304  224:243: 5.38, 15.2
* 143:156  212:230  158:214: -2.71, 13.1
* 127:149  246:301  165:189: 3.17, 15.5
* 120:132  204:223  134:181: 4.23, 15.2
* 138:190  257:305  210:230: 2.95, 14.9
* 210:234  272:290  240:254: 1.58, 14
